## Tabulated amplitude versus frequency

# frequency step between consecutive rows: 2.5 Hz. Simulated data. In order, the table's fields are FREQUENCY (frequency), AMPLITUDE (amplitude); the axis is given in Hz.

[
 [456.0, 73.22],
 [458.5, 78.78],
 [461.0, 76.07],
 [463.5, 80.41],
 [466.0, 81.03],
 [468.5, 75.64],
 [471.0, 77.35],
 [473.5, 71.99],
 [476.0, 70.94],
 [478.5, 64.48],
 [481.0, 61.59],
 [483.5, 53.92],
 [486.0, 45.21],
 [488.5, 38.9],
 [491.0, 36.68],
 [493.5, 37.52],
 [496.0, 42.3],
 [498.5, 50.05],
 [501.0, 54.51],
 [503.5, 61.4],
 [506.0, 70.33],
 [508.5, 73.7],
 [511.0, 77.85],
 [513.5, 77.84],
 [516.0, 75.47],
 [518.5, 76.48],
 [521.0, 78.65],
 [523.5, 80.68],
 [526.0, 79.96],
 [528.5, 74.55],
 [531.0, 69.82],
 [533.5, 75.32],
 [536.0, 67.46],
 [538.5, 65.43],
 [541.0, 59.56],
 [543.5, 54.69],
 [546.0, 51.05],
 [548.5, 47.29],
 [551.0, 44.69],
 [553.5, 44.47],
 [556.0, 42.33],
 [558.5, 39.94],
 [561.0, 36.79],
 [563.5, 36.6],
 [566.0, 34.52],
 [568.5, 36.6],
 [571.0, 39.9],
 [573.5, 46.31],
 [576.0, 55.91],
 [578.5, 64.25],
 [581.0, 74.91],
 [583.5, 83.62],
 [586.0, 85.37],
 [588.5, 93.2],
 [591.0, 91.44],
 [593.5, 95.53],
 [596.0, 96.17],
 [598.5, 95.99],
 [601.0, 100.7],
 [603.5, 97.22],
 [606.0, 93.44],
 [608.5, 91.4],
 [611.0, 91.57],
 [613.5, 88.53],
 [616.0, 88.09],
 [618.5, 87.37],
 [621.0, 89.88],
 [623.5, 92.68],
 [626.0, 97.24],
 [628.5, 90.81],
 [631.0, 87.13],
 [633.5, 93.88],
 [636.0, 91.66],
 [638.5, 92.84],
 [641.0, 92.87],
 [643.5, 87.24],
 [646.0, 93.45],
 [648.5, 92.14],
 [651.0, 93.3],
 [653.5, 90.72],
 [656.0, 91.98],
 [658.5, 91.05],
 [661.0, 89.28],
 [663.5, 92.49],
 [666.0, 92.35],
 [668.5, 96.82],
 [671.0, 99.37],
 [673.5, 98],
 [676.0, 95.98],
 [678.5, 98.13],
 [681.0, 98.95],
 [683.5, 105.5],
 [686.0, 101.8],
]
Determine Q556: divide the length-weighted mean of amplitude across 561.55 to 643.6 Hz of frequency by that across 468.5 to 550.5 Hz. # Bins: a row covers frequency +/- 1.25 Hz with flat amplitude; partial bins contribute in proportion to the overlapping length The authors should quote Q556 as 1.3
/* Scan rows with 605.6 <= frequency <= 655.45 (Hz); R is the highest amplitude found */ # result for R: 97.24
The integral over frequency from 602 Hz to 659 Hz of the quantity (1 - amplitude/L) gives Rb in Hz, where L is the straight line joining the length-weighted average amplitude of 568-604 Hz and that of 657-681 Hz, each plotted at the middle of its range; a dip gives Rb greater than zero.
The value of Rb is -3.2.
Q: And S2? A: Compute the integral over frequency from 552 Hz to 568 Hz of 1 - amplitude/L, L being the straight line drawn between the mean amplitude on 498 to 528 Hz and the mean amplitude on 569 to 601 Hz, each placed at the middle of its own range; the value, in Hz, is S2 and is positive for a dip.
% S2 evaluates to 7.7 Hz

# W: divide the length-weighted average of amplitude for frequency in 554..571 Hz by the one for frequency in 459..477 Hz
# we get 0.50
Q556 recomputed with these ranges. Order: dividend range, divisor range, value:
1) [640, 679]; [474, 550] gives 1.49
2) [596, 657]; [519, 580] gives 1.66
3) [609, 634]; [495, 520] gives 1.37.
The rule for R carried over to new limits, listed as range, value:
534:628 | 100.7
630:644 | 93.88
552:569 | 44.47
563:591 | 93.2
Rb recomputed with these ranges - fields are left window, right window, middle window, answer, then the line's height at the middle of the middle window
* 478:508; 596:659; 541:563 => 7.5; 69.4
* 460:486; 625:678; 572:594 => 2.3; 84.2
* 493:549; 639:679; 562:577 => 6.8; 75.6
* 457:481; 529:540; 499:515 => 0.7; 71.7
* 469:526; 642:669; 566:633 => 0.0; 81.6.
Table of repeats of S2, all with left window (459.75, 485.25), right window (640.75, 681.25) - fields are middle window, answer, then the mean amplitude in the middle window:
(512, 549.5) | 4.1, 69.2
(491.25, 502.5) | 4.3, 45.6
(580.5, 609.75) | -2.1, 92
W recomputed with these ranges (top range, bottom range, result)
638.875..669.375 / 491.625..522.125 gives 1.44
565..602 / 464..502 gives 1.26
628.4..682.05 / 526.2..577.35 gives 1.80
